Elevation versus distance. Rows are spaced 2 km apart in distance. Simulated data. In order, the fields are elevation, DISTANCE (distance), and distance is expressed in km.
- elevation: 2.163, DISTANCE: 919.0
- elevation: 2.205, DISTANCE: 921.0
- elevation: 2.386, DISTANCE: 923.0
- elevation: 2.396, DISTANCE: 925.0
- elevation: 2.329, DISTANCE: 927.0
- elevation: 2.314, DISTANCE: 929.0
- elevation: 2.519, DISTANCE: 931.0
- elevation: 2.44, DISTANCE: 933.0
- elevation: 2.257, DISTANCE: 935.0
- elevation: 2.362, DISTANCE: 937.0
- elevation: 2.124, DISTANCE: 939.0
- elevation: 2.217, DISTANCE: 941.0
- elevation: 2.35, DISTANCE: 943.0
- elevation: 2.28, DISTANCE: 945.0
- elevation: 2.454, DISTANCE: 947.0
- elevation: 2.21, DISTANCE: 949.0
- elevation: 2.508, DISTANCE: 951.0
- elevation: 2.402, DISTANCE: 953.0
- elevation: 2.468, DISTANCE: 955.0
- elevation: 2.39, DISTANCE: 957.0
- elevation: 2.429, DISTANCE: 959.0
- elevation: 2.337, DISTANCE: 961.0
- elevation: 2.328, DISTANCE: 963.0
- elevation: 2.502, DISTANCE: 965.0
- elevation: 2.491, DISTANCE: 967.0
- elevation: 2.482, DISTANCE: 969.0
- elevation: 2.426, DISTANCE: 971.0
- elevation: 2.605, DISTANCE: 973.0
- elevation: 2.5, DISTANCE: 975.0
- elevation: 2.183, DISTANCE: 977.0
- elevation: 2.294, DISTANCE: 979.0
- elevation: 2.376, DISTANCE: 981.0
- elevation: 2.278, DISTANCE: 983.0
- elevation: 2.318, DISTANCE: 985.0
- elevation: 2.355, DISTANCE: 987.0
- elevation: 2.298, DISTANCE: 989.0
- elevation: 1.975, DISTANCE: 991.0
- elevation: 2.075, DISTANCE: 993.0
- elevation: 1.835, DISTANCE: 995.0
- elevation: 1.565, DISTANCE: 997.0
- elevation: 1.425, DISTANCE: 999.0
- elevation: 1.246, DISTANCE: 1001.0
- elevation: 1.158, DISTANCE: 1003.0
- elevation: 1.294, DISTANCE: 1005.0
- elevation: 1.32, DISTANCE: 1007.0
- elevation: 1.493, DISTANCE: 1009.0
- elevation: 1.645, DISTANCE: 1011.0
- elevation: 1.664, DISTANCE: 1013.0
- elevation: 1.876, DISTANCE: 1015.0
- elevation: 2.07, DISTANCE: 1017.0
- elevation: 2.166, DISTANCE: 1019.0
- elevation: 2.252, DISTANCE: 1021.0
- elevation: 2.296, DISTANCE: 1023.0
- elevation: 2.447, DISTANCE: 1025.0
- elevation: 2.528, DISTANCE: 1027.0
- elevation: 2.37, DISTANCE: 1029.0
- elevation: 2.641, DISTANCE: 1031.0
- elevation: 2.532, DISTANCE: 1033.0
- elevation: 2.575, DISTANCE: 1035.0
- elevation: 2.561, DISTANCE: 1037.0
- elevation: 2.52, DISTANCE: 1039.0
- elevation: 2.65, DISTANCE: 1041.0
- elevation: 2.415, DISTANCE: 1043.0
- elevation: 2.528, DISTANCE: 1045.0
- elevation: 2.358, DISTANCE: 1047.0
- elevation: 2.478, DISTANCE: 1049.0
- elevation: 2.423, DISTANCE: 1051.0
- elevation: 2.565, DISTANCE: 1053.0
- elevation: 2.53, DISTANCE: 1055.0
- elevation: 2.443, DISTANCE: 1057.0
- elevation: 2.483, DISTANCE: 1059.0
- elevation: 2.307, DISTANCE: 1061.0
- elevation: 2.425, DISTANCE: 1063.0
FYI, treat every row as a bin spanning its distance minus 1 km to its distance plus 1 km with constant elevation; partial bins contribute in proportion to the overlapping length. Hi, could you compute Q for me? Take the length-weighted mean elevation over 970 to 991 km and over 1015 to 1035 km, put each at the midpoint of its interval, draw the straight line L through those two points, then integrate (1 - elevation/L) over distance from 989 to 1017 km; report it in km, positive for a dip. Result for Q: 8.6 km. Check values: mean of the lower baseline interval 2.34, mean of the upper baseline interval 2.35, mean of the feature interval 1.63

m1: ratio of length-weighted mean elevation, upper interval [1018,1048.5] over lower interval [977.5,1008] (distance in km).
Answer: 1.32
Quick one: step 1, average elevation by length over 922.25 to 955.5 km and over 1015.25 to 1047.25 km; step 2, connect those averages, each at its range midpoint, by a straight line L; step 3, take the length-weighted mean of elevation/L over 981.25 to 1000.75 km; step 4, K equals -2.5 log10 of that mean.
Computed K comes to 0.194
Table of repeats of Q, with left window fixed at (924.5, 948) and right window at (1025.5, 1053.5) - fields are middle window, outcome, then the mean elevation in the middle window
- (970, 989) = 0.3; 2.37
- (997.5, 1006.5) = 4.2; 1.3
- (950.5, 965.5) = -0.3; 2.41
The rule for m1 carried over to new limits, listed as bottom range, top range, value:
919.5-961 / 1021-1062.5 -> 1.05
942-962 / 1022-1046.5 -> 1.05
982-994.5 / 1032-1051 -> 1.14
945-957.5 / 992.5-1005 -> 0.63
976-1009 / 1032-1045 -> 1.36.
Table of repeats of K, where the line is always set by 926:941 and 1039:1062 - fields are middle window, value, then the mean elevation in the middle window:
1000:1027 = 0.33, 1.79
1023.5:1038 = -0.03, 2.51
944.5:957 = -0.02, 2.39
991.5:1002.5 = 0.43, 1.62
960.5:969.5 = -0.03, 2.43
